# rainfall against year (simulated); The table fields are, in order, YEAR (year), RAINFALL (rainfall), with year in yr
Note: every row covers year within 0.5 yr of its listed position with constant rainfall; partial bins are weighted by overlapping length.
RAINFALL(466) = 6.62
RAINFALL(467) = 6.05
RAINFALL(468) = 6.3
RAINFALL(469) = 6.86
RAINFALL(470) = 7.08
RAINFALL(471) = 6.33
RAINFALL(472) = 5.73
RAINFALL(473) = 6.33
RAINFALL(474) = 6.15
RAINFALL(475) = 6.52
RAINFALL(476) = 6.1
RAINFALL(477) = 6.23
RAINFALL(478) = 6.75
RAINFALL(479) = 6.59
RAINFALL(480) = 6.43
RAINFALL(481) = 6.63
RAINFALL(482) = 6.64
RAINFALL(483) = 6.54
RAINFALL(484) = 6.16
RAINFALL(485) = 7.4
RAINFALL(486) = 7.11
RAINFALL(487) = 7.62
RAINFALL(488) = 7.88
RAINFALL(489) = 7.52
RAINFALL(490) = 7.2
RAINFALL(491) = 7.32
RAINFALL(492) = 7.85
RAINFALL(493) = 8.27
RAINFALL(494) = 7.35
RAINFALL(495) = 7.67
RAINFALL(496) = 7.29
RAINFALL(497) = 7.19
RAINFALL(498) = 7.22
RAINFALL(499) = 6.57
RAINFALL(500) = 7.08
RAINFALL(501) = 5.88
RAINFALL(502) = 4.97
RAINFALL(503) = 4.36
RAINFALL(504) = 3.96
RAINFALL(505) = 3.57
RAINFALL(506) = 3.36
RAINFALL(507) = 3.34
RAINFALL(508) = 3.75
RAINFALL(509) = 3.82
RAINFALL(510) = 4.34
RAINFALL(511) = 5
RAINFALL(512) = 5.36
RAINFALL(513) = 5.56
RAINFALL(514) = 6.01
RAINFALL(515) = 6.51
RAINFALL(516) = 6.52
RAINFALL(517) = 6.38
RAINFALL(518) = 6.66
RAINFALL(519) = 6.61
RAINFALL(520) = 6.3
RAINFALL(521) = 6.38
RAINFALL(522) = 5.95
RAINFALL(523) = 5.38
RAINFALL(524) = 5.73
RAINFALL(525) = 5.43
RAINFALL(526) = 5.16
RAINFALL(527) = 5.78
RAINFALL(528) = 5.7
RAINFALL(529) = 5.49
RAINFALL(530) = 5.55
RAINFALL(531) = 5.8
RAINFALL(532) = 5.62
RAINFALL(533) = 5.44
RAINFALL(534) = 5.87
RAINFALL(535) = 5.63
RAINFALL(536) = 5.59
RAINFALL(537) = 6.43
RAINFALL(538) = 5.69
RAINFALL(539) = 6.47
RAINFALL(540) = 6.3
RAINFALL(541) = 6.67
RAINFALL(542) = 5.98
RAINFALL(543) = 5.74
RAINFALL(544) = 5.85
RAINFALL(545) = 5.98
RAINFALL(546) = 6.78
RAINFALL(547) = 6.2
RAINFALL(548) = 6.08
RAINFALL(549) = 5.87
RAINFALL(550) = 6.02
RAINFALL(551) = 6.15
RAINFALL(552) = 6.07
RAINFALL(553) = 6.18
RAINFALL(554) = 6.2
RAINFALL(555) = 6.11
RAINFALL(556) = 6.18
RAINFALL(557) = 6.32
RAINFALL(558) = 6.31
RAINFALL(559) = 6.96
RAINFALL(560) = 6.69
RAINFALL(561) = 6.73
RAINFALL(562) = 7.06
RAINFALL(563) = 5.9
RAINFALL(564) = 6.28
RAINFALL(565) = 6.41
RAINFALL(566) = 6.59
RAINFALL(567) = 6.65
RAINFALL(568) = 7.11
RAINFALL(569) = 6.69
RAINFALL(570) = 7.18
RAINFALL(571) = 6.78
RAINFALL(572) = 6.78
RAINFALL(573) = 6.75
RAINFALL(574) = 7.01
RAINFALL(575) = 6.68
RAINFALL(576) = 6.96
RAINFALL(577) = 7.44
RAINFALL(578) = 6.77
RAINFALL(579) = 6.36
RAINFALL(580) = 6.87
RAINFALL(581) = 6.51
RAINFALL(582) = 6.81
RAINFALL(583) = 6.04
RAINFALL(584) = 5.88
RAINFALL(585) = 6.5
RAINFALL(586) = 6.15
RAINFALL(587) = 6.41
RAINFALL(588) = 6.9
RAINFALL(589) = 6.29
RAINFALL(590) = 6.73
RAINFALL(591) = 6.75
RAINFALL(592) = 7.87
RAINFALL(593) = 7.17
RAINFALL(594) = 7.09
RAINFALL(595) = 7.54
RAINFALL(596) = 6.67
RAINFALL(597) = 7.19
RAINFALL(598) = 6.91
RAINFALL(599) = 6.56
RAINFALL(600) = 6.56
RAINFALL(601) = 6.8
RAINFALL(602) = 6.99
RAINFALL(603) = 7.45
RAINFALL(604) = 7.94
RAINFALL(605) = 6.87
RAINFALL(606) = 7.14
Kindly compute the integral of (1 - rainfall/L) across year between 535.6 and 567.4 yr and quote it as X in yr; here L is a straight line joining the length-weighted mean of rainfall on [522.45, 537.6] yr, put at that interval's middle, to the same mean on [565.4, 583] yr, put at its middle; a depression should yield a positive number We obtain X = -0.3 yr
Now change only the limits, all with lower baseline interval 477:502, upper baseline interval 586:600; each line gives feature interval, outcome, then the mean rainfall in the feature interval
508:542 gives 5.9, 5.76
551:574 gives 1.3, 6.54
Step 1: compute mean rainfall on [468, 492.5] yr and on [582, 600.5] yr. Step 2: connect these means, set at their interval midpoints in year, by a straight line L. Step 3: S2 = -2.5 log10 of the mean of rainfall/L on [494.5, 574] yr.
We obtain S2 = 0.13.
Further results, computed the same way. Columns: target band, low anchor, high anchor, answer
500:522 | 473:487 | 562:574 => 0.26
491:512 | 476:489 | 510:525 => 0.13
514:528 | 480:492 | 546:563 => 0.11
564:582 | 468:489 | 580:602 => -0.01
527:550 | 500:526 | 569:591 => -0.02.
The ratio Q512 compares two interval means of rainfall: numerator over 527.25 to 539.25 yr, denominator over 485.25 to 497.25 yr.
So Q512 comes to 0.8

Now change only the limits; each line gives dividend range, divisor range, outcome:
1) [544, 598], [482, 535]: 1.10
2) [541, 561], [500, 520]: 1.21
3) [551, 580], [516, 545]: 1.12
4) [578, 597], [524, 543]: 1.16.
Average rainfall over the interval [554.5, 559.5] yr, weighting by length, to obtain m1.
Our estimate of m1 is 6.38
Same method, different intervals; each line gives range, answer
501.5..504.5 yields 4.43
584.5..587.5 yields 6.35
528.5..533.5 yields 5.58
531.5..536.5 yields 5.63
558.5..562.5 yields 6.86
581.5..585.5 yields 6.31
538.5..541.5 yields 6.48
